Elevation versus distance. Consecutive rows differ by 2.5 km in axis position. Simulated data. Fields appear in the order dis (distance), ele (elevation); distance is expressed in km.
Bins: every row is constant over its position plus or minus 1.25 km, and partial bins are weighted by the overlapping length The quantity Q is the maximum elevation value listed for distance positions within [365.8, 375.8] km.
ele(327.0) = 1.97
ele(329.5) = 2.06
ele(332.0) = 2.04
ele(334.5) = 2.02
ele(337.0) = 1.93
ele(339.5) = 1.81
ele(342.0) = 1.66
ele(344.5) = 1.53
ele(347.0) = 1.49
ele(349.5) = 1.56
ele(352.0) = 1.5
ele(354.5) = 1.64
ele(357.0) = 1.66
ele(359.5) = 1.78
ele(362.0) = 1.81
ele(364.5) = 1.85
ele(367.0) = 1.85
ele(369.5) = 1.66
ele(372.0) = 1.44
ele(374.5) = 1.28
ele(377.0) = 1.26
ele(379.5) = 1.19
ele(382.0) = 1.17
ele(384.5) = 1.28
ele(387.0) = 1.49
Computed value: 1.85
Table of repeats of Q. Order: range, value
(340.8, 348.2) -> 1.66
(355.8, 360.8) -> 1.78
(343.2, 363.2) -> 1.81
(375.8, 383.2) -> 1.26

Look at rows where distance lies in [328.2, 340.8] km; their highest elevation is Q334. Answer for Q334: 2.06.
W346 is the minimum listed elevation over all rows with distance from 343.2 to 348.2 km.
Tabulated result 1.49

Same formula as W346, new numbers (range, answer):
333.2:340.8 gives 1.81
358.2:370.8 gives 1.66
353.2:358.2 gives 1.64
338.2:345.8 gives 1.53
